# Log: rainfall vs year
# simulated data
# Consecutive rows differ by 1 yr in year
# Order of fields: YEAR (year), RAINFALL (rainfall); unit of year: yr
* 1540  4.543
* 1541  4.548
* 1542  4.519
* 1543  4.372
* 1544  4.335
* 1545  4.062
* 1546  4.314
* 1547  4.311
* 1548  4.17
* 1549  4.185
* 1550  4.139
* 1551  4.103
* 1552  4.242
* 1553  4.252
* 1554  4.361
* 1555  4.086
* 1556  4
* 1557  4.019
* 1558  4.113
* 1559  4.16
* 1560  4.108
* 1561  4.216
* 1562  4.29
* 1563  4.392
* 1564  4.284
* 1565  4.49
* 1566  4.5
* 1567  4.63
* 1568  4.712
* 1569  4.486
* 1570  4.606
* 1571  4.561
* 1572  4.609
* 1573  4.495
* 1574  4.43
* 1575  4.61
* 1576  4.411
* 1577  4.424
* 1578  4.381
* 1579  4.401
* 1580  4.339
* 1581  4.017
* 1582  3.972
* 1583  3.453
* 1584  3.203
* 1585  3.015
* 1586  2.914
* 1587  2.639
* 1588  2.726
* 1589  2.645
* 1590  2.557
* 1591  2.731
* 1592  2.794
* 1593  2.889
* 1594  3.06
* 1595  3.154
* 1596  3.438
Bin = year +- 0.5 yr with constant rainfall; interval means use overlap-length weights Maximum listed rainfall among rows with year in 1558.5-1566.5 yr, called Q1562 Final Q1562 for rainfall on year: 4.5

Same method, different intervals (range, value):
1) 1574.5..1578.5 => 4.61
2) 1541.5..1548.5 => 4.519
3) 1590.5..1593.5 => 2.889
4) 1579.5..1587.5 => 4.339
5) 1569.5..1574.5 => 4.609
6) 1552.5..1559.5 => 4.361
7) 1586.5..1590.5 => 2.726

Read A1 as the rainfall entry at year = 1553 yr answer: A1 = 4.252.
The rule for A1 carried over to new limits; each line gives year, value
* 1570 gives 4.606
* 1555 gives 4.086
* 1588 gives 2.726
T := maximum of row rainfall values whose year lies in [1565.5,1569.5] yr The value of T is 4.712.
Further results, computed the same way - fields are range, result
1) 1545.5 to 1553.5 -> 4.314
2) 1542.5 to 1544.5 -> 4.372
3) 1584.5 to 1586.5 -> 3.015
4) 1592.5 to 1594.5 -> 3.06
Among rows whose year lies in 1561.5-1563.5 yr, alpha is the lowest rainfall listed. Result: 4.29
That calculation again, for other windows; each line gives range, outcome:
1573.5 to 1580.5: 4.339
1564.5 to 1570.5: 4.486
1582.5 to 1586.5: 2.914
